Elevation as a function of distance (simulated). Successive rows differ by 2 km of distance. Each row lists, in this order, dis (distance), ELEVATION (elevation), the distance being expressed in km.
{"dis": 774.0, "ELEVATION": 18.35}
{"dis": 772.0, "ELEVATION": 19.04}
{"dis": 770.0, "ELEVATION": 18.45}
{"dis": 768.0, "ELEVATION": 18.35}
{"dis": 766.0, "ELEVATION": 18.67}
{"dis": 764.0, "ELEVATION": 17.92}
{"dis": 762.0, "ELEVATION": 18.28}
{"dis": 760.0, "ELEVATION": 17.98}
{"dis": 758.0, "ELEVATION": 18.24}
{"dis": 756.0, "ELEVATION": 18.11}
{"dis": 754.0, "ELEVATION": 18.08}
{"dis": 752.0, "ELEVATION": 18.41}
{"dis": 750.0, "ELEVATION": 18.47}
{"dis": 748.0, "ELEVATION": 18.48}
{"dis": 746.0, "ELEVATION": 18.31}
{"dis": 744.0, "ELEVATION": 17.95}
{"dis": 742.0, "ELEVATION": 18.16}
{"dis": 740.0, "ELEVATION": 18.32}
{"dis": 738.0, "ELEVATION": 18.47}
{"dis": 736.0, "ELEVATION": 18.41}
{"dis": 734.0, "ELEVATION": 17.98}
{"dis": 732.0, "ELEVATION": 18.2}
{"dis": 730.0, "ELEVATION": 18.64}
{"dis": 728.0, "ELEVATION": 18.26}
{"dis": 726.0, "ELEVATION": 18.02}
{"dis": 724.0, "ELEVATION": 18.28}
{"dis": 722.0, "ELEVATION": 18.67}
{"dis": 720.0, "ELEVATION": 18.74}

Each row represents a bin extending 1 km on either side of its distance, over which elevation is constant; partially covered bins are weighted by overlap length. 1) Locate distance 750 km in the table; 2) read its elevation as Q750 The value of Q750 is 18.47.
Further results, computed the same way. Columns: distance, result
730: 18.64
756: 18.11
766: 18.67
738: 18.47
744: 17.95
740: 18.32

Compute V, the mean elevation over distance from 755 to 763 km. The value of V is 18.2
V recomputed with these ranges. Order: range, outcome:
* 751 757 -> 18.2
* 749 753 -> 18.4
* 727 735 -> 18.3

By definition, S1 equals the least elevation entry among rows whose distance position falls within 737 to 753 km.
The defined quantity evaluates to 17.95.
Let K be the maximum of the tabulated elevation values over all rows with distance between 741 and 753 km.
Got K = 18.48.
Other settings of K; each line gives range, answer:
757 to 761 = 18.24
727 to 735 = 18.64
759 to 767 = 18.67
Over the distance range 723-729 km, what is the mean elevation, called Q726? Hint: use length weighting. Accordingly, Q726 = 18.2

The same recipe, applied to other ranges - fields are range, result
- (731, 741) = 18.3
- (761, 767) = 18.3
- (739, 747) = 18.2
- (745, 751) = 18.4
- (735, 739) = 18.4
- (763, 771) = 18.3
